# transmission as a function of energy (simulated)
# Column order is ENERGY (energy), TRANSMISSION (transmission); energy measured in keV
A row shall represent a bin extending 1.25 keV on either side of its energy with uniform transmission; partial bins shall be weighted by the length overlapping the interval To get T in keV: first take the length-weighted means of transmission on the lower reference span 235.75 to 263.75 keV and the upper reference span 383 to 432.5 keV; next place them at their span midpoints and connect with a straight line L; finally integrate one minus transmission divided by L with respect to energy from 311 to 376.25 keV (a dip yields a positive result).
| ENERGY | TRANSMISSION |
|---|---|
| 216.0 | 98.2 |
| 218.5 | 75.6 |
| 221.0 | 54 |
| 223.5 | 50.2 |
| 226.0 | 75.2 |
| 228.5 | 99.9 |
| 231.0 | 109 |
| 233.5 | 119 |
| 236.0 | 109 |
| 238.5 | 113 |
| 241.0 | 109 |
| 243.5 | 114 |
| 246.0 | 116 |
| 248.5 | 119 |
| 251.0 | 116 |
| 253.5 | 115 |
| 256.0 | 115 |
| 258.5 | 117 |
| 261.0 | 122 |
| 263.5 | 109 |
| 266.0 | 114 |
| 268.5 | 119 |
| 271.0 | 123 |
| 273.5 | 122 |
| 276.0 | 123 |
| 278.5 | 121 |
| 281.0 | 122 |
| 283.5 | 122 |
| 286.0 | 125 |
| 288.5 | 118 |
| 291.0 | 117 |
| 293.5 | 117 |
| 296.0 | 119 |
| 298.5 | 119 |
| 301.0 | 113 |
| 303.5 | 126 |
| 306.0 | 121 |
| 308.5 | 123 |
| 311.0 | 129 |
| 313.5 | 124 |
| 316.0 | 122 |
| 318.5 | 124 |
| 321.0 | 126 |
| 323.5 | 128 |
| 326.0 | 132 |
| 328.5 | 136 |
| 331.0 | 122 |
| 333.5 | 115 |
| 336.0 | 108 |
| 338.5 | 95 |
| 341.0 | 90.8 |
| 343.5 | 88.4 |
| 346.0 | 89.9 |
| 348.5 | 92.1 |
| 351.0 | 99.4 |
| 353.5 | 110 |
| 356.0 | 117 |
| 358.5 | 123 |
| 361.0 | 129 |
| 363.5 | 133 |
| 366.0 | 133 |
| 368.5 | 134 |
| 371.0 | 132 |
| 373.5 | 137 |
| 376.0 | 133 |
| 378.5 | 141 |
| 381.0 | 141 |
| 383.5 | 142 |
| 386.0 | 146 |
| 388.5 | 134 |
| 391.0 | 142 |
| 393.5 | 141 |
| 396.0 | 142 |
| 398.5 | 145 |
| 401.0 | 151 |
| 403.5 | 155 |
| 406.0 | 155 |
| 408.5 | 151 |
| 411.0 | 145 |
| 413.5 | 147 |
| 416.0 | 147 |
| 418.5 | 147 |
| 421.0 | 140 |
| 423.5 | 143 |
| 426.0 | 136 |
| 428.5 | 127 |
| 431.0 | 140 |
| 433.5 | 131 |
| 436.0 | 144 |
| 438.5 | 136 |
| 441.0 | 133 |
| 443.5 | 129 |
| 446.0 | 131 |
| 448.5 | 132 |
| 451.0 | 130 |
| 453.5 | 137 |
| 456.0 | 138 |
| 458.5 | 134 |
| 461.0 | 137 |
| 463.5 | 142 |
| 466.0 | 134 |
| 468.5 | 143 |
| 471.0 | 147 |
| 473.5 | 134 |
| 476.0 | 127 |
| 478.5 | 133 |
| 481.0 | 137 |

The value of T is 6.8 keV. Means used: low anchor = 115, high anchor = 144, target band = 118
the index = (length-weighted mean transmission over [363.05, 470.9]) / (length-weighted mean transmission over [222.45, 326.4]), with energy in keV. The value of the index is 1.2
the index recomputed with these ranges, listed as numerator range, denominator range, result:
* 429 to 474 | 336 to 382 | 1.16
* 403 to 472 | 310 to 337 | 1.12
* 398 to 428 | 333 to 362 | 1.40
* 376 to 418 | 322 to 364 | 1.29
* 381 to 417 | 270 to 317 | 1.20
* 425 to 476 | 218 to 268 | 1.30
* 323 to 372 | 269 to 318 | 0.95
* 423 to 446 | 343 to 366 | 1.22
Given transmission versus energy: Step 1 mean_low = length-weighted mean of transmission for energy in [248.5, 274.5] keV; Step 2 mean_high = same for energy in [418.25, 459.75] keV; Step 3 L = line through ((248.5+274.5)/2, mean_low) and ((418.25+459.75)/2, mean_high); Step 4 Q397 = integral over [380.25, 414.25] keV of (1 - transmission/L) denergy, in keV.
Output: -3.7 keV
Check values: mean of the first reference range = 117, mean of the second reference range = 135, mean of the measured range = 146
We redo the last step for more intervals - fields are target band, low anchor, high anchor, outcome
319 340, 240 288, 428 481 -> 0.7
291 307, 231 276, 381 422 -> 0.8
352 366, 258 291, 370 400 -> 1.3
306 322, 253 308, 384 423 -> 0.3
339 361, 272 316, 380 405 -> 5.2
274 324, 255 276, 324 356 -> -3.8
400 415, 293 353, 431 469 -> -2.6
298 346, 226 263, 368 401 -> 3.8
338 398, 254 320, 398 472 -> 3.3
